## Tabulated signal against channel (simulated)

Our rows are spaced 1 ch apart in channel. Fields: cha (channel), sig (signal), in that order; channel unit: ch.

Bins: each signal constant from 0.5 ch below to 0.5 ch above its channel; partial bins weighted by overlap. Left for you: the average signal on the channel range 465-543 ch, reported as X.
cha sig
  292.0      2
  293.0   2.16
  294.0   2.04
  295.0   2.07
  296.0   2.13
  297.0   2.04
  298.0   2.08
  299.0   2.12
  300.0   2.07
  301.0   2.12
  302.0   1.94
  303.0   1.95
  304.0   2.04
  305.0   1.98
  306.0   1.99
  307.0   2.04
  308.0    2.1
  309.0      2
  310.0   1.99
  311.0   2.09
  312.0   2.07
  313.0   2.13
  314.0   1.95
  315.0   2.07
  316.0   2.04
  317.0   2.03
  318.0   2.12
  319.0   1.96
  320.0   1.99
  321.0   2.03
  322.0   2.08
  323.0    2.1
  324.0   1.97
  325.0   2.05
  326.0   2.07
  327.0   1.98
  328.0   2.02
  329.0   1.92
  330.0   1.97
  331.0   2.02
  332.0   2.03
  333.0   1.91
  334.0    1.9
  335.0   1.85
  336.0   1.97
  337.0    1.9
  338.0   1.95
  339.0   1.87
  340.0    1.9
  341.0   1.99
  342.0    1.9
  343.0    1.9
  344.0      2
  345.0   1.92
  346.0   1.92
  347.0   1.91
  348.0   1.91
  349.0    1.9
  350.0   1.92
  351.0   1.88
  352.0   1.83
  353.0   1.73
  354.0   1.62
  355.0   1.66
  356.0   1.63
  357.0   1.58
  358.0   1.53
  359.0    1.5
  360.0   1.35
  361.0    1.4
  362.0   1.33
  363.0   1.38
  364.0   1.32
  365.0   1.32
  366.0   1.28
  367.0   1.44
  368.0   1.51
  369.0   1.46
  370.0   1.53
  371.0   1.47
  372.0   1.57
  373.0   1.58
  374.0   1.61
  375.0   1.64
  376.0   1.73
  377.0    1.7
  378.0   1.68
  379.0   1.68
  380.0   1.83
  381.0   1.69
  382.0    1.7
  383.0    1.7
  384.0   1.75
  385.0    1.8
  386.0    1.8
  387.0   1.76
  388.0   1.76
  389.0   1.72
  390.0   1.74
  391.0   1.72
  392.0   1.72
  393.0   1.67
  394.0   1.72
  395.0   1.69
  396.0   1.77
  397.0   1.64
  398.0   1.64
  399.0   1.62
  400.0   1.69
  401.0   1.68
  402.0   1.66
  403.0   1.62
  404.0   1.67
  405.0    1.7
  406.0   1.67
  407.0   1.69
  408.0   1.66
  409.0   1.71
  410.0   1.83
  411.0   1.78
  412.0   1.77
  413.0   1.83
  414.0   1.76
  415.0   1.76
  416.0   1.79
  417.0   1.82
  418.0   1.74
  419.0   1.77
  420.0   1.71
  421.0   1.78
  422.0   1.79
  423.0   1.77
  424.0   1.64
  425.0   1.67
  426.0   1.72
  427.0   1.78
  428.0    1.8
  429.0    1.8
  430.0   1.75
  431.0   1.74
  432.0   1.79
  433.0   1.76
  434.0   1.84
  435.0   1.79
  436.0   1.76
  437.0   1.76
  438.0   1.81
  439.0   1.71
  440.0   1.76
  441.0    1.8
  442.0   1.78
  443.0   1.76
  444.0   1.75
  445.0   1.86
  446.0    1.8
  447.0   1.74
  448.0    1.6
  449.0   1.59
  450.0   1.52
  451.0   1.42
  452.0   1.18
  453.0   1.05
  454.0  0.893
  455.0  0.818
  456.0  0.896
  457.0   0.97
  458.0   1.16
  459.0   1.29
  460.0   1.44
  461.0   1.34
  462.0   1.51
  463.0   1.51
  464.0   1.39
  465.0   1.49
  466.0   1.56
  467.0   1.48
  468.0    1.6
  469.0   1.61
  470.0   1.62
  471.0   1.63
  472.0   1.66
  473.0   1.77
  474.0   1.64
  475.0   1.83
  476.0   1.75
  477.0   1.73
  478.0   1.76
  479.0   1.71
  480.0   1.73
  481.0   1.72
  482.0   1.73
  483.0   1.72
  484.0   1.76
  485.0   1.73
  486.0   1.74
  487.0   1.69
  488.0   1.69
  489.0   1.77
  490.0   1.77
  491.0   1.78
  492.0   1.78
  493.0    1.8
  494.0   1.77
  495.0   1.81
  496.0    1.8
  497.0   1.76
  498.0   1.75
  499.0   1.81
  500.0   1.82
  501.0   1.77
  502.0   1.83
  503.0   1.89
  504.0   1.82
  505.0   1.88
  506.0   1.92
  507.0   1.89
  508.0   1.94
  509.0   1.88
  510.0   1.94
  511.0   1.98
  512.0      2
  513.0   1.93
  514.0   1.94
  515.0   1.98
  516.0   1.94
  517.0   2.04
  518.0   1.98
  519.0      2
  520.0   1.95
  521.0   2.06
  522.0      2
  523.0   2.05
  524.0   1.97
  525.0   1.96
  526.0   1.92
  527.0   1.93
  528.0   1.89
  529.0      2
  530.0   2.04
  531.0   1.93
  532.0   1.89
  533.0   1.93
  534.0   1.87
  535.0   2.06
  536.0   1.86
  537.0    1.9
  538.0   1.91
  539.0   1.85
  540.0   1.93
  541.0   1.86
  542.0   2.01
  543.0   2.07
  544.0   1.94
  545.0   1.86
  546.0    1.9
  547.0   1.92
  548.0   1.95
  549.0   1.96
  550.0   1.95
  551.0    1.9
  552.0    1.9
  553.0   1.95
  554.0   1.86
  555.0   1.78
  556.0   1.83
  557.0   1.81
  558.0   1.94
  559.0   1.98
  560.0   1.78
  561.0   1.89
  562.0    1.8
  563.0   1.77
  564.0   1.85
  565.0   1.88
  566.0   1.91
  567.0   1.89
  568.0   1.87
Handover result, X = 1.84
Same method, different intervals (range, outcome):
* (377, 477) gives 1.65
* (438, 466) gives 1.45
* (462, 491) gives 1.67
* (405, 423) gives 1.76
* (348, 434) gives 1.68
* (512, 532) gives 1.97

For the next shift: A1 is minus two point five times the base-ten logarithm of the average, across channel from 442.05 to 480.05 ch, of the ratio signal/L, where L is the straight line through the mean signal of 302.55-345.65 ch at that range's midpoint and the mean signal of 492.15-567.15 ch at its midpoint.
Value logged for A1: 0.27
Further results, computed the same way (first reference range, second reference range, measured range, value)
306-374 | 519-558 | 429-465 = 0.222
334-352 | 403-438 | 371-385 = 0.100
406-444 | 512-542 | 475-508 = 0.062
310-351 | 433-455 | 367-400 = 0.084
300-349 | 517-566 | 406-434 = 0.120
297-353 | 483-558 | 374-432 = 0.131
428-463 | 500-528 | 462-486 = 0.034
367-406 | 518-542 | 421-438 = -0.005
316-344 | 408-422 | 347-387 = 0.166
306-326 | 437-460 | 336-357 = 0.030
